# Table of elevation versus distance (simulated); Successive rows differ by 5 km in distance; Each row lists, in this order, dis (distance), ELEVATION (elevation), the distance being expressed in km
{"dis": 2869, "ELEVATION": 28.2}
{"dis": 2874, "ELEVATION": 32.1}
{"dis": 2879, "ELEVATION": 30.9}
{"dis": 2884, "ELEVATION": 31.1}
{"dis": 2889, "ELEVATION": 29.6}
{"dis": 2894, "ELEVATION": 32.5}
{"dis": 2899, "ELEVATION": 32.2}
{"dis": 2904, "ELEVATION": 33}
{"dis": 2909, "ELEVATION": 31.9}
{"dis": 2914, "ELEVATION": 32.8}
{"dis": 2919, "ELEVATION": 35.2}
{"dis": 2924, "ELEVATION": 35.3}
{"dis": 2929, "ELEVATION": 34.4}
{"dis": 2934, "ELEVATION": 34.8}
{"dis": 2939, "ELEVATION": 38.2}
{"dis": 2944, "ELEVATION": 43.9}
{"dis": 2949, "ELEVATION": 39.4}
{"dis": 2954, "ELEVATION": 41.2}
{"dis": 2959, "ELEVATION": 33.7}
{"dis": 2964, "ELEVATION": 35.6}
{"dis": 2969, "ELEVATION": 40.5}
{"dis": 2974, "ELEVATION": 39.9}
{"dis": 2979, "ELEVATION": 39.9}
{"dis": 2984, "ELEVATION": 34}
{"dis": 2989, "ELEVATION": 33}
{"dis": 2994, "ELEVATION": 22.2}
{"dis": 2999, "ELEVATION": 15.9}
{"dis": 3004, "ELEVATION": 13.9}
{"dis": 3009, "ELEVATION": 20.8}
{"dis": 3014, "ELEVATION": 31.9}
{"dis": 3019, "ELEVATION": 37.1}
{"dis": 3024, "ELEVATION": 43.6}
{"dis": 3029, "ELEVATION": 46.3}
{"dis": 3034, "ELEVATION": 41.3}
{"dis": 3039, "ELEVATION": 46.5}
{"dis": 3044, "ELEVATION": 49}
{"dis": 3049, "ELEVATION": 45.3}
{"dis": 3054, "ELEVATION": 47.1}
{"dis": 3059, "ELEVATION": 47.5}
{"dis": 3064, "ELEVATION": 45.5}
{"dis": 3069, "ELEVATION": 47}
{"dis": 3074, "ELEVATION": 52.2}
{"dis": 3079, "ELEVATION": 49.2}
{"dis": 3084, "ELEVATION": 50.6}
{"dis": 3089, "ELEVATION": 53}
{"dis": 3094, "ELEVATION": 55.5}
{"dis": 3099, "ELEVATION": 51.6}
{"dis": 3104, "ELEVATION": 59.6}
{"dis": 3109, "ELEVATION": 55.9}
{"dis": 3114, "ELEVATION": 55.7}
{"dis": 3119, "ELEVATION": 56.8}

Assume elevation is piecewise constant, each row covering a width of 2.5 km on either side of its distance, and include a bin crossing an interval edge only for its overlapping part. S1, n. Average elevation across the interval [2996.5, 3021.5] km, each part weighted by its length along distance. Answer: 23.9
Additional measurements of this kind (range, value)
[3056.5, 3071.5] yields 46.7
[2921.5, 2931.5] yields 34.9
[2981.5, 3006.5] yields 23.8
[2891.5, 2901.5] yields 32.4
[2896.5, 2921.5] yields 33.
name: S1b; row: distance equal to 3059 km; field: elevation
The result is 47.5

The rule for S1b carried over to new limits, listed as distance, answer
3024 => 43.6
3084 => 50.6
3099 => 51.6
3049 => 45.3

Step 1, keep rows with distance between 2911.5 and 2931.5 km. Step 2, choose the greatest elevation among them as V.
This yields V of 35.3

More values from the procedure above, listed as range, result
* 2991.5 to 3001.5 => 22.2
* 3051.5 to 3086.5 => 52.2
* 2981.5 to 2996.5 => 34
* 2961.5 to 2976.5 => 40.5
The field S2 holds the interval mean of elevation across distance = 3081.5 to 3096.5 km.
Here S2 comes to 53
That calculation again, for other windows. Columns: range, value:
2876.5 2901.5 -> 31.3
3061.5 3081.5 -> 48.5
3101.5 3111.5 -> 57.8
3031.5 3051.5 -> 45.5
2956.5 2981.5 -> 37.9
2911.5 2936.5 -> 34.5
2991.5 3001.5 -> 19.1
